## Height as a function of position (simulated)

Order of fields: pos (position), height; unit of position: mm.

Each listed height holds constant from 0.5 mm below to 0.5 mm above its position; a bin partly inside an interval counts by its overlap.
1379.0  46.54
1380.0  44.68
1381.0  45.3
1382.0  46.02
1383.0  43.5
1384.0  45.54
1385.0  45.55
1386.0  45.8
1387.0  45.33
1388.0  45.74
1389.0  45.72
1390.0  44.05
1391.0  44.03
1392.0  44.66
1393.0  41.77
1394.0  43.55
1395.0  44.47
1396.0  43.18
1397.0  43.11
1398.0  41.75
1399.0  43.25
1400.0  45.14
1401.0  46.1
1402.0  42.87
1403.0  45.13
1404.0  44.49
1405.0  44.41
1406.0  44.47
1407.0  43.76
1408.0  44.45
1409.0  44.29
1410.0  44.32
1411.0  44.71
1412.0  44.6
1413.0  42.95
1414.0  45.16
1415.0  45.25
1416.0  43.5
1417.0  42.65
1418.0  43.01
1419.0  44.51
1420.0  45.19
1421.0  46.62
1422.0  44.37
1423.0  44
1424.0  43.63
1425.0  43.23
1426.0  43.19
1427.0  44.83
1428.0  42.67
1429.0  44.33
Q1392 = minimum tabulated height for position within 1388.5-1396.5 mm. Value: 41.77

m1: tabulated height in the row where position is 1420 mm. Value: 45.19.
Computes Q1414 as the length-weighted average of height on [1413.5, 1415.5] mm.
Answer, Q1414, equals 45.2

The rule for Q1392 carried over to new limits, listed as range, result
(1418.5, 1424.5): 43.63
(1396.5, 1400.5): 41.75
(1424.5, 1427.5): 43.19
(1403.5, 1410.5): 43.76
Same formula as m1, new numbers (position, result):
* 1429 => 44.33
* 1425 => 43.23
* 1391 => 44.03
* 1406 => 44.47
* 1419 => 44.51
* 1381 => 45.3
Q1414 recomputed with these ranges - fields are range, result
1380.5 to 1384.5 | 45.1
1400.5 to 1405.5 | 44.6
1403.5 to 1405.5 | 44.5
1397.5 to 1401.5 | 44.1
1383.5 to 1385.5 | 45.5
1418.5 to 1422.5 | 45.2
